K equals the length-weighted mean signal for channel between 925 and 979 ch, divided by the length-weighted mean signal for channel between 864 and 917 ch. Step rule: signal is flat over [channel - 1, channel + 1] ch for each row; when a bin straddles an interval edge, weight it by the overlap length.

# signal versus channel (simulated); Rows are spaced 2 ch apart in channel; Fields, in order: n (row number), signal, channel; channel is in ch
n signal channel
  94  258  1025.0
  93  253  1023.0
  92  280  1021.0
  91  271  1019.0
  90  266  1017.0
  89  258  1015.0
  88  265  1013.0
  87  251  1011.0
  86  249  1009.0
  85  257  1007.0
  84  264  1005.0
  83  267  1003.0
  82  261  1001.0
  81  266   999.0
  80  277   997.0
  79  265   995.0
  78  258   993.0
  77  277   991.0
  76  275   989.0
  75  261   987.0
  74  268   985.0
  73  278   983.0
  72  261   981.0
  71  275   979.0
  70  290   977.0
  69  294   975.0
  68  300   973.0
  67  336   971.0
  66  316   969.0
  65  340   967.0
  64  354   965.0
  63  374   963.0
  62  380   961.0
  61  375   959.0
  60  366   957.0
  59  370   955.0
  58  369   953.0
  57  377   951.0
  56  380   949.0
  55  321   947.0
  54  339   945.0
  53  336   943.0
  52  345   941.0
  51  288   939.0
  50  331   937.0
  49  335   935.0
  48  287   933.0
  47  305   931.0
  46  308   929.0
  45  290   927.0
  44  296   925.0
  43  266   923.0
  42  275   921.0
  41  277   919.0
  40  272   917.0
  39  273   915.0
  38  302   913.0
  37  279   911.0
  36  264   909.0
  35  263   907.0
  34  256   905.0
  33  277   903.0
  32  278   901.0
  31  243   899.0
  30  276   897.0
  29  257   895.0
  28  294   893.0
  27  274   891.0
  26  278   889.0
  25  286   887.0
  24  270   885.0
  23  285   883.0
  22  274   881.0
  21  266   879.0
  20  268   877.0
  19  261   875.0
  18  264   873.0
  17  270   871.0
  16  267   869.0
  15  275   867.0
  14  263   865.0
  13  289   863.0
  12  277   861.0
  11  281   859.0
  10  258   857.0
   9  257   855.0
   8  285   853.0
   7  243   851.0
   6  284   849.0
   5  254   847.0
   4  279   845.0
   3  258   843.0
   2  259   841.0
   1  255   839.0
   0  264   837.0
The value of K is 1.2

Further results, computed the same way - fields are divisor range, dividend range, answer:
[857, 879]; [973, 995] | 1.01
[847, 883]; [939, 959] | 1.31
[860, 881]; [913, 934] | 1.06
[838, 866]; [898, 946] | 1.09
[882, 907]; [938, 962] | 1.30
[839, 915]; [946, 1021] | 1.11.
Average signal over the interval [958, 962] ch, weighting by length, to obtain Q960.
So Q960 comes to 378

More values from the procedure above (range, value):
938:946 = 327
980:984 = 270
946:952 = 359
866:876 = 267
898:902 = 260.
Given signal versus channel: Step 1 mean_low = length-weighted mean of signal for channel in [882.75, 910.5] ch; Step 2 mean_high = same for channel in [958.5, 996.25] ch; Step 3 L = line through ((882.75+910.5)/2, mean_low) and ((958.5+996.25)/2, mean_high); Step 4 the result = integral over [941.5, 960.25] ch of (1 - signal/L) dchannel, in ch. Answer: -4.3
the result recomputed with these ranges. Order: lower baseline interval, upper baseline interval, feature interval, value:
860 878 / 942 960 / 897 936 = 4.9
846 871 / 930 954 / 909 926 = 2.0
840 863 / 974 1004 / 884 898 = -0.4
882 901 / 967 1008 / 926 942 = -2.0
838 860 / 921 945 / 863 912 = 2.3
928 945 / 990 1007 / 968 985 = -0.4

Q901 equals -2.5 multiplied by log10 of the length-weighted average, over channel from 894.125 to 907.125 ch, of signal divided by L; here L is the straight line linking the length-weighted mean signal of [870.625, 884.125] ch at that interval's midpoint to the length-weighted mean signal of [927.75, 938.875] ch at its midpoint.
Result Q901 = 0.09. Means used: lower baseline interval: 270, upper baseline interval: 311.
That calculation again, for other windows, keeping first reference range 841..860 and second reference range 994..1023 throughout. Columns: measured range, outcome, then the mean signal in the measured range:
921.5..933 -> -0.10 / 292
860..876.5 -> -0.02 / 271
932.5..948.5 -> -0.22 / 326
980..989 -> -0.02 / 268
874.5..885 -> -0.02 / 271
